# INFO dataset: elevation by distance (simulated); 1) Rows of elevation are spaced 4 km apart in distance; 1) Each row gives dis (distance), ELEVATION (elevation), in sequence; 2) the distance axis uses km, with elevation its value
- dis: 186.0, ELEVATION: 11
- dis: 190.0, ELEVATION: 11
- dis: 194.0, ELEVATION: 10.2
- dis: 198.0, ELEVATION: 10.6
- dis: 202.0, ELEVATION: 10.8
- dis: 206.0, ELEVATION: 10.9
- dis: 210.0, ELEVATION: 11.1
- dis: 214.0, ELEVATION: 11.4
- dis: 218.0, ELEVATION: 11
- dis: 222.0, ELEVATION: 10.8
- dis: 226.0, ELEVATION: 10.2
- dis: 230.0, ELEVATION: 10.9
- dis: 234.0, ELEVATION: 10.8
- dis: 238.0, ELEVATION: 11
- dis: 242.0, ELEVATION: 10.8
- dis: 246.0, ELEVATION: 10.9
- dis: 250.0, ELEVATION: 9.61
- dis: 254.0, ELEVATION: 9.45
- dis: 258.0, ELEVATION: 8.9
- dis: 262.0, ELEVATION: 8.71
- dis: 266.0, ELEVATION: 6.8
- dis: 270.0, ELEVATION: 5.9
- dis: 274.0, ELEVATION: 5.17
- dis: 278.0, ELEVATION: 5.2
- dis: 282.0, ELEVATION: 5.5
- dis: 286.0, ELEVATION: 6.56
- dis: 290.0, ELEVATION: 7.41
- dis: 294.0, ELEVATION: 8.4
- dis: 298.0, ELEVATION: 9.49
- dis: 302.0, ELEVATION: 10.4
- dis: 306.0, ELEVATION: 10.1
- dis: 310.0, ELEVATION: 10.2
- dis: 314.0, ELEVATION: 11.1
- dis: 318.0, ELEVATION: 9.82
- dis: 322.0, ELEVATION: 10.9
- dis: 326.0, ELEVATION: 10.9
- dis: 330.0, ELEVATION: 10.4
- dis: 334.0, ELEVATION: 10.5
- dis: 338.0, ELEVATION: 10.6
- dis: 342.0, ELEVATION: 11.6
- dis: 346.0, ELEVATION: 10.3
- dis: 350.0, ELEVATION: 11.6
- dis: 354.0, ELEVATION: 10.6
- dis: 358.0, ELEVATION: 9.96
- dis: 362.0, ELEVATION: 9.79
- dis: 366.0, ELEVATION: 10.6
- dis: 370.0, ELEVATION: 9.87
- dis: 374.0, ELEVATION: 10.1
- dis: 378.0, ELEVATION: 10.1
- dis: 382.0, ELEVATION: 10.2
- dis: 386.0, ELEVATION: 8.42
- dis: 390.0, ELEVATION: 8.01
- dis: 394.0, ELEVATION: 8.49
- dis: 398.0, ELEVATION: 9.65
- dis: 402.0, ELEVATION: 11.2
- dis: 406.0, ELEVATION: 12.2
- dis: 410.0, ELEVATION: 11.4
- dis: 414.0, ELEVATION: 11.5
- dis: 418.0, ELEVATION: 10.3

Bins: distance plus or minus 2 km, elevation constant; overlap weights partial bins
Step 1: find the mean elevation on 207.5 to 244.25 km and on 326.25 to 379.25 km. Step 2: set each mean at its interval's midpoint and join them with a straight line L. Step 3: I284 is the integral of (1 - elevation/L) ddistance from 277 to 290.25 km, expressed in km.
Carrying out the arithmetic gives 5.7 km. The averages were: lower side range 10.9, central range 6.08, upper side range 10.5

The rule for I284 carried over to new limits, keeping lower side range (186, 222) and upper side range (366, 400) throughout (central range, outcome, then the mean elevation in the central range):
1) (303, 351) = -3.7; 10.6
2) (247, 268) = 3.3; 8.8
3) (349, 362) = -1.2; 10.5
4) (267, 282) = 7.0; 5.53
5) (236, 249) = -0.3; 10.8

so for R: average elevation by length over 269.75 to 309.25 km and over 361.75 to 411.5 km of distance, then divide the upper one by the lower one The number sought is 1.32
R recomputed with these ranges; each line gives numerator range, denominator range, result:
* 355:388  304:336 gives 0.94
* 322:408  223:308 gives 1.18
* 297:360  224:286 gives 1.23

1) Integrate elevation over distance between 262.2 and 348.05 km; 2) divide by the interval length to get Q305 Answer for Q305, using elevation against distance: 8.91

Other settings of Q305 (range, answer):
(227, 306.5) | 8.59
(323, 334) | 10.6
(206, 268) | 10.2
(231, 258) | 10.3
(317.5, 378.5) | 10.5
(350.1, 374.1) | 10.3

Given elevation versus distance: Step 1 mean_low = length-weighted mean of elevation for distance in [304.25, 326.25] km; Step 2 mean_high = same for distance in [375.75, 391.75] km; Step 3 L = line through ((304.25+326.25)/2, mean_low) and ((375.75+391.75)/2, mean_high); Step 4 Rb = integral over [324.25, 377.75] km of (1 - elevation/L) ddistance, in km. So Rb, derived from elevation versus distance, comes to -3.8 km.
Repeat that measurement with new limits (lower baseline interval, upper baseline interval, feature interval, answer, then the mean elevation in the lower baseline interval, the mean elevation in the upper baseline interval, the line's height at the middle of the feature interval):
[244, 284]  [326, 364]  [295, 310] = -1.5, 7.61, 10.6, 9.04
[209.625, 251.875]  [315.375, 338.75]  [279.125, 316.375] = 6.6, 10.8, 10.5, 10.6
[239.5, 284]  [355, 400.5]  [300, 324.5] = -5.0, 7.94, 9.6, 8.66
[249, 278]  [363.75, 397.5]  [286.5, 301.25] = -0.6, 7.55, 9.48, 8.05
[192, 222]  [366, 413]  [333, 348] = -0.8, 10.9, 10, 10.2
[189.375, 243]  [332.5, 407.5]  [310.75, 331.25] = -0.4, 10.8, 10.2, 10.4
